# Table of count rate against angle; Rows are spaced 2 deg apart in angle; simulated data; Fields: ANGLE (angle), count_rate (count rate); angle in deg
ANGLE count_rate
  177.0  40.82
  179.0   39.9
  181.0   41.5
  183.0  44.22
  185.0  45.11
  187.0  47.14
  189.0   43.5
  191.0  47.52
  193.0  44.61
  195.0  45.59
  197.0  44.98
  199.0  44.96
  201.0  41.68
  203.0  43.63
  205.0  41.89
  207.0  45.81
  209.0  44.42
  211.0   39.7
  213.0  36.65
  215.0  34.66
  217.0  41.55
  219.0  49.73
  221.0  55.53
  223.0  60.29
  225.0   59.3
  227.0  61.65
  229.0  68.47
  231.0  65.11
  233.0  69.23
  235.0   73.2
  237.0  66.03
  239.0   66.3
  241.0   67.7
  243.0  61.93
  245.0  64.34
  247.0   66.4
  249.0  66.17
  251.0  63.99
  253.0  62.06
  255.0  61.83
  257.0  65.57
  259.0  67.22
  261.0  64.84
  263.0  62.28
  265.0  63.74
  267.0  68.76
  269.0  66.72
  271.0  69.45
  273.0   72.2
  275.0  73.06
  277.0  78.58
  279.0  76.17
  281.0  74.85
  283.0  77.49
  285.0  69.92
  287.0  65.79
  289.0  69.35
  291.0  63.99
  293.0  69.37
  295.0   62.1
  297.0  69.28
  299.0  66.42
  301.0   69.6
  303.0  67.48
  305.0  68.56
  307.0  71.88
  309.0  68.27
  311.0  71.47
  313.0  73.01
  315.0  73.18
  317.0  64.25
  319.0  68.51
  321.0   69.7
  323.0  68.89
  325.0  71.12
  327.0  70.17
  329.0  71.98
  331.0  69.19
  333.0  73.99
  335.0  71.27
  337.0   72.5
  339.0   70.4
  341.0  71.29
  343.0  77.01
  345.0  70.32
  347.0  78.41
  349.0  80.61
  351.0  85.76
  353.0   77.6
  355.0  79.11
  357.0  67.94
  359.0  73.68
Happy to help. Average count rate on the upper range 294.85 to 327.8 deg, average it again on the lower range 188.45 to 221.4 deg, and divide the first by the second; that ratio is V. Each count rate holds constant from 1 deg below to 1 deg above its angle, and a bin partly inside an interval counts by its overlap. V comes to 1.6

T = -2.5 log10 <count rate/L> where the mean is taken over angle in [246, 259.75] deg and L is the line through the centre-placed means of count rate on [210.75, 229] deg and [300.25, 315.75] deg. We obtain -0.12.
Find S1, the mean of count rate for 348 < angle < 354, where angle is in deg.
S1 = 81.3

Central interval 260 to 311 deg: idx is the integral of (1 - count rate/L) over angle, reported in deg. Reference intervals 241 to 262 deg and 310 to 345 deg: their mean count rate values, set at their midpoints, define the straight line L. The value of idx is -1.36 deg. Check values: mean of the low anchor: 64.6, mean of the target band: 69.3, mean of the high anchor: 71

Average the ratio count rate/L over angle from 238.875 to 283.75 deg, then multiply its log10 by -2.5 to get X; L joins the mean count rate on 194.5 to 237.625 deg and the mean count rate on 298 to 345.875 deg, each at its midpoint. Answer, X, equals -0.14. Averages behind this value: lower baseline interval 51.5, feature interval 67.9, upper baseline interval 70.4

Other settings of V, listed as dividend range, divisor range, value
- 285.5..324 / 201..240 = 1.28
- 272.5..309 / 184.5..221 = 1.60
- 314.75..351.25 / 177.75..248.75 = 1.39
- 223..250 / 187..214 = 1.51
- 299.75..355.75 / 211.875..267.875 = 1.18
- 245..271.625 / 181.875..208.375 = 1.46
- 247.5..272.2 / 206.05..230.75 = 1.30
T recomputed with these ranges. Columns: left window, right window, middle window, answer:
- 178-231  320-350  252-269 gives -0.119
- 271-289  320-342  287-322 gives 0.054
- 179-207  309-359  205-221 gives 0.135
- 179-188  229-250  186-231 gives 0.135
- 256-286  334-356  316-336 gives 0.067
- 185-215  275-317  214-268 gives -0.134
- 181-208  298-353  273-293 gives -0.147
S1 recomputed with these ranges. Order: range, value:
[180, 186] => 43.6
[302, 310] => 69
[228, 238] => 68.4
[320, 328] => 70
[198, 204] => 43.4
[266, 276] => 70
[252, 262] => 64.3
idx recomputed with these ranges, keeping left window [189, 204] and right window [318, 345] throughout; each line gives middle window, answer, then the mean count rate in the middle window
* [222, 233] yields -2.8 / 63.5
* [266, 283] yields -3.6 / 72.8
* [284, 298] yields -0.9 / 67.1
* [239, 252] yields -2.6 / 65.2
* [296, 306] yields -0.5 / 68.3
